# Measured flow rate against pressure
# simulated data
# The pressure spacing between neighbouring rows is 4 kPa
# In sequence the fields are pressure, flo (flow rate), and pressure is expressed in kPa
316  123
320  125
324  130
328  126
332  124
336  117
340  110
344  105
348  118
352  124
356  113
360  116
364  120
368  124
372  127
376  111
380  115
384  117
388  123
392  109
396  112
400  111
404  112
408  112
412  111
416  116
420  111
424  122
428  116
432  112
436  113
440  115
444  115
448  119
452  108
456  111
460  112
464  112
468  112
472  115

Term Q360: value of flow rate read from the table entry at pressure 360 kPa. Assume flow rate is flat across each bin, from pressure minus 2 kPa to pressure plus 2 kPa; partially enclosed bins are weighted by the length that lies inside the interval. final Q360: 116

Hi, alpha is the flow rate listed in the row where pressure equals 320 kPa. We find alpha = 125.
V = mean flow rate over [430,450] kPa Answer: 115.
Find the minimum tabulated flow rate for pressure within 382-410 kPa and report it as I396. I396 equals 109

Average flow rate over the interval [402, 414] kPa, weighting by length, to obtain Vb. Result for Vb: 112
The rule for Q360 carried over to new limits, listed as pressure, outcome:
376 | 111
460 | 112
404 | 112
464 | 112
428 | 116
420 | 111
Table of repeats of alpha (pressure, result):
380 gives 115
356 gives 113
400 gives 111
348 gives 118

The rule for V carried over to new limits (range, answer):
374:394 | 115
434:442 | 114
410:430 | 115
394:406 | 112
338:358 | 114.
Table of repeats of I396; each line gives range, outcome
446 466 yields 108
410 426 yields 111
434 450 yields 113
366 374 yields 124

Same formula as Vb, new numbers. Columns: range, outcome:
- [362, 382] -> 119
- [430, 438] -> 112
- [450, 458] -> 110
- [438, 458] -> 114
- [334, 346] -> 111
